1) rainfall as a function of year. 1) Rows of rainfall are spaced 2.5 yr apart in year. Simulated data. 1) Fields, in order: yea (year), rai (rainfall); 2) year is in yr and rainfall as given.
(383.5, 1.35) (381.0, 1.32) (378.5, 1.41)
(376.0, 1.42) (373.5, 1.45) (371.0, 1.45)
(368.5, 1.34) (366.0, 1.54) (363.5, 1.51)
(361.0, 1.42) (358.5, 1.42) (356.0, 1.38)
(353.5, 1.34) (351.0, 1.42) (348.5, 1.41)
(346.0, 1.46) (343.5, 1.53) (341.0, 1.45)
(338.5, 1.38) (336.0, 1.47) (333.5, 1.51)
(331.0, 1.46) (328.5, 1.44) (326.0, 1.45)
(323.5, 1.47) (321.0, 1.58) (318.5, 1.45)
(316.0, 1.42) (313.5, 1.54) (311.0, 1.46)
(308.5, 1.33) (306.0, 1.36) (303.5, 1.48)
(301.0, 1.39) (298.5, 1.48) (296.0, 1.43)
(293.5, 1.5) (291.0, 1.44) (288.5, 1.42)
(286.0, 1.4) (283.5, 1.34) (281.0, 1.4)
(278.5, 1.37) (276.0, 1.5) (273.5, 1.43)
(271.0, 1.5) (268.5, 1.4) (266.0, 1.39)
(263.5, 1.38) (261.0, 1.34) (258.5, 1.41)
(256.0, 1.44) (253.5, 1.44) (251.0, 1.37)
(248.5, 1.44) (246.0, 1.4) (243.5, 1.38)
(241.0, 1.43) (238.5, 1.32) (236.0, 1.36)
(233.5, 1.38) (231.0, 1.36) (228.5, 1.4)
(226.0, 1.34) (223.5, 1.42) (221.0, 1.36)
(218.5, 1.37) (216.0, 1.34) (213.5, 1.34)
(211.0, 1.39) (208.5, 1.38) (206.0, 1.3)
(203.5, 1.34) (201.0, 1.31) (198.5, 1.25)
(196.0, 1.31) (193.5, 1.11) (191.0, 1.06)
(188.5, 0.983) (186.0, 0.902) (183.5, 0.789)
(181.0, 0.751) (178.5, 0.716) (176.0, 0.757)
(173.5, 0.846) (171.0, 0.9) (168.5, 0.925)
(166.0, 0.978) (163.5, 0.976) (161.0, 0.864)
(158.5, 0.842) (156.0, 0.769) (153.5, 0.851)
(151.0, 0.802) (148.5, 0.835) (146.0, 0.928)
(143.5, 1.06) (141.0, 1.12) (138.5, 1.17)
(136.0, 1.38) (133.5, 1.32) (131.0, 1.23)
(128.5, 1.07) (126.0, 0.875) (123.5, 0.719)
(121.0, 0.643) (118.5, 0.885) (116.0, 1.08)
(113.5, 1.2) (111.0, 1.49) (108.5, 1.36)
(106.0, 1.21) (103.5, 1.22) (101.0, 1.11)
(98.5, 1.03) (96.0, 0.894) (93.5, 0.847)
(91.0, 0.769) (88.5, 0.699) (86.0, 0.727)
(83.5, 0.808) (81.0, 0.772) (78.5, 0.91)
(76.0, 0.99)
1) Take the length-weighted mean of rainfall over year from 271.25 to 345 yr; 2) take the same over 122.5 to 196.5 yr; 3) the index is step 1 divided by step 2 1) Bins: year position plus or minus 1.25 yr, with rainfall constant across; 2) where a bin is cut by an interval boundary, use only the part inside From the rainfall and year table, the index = 1.51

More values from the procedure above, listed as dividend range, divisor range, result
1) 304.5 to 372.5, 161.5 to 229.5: 1.28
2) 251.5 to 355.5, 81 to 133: 1.44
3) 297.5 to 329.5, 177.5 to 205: 1.38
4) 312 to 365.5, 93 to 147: 1.34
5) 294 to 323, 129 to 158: 1.40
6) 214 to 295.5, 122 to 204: 1.42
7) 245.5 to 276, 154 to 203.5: 1.48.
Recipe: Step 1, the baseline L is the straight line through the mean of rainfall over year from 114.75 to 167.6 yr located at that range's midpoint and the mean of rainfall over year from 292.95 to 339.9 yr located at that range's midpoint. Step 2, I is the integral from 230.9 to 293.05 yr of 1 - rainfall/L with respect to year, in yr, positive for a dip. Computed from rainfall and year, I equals -4.9 yr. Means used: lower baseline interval 0.971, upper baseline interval 1.45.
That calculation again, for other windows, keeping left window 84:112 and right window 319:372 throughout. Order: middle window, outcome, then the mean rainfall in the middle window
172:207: 4.6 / 1.03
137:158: 3.1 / 0.944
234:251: -1.5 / 1.39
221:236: -1.6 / 1.38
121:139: 0.1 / 1.07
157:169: 2.3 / 0.913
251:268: -1.3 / 1.4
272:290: -1.0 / 1.41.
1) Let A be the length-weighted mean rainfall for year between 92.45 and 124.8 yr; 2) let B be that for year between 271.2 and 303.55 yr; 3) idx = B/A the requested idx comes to 1.36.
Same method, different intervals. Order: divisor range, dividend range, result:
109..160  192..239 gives 1.31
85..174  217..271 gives 1.40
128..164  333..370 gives 1.42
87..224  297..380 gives 1.37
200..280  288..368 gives 1.04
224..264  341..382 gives 1.03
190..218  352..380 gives 1.11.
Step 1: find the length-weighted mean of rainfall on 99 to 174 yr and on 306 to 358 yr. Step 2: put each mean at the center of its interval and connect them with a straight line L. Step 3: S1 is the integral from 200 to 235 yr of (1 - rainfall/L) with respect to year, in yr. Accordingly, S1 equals -4.7 yr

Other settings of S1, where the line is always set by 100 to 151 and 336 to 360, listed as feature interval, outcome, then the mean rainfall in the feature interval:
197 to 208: -0.93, 1.31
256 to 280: -2.06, 1.41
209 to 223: -1.60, 1.36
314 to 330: -1.01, 1.47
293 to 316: -1.36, 1.44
